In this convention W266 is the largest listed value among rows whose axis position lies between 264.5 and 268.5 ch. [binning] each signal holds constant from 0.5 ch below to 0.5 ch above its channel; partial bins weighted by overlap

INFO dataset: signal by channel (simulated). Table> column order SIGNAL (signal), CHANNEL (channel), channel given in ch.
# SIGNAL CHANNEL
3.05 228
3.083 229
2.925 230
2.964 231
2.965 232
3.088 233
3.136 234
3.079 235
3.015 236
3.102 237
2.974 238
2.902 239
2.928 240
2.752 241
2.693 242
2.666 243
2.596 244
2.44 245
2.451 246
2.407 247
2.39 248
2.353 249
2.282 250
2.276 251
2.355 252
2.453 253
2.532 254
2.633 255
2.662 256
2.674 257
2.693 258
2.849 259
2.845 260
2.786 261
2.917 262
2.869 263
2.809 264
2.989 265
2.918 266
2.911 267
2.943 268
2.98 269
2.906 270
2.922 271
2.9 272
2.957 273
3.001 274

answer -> 2.989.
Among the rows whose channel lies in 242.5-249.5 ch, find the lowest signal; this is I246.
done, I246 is 2.353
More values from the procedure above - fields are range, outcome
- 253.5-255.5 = 2.532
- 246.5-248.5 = 2.39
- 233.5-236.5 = 3.015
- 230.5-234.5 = 2.964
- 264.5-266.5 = 2.918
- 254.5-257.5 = 2.633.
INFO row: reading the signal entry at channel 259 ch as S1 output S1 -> 2.849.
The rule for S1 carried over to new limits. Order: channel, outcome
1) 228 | 3.05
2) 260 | 2.845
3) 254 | 2.532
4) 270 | 2.906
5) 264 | 2.809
